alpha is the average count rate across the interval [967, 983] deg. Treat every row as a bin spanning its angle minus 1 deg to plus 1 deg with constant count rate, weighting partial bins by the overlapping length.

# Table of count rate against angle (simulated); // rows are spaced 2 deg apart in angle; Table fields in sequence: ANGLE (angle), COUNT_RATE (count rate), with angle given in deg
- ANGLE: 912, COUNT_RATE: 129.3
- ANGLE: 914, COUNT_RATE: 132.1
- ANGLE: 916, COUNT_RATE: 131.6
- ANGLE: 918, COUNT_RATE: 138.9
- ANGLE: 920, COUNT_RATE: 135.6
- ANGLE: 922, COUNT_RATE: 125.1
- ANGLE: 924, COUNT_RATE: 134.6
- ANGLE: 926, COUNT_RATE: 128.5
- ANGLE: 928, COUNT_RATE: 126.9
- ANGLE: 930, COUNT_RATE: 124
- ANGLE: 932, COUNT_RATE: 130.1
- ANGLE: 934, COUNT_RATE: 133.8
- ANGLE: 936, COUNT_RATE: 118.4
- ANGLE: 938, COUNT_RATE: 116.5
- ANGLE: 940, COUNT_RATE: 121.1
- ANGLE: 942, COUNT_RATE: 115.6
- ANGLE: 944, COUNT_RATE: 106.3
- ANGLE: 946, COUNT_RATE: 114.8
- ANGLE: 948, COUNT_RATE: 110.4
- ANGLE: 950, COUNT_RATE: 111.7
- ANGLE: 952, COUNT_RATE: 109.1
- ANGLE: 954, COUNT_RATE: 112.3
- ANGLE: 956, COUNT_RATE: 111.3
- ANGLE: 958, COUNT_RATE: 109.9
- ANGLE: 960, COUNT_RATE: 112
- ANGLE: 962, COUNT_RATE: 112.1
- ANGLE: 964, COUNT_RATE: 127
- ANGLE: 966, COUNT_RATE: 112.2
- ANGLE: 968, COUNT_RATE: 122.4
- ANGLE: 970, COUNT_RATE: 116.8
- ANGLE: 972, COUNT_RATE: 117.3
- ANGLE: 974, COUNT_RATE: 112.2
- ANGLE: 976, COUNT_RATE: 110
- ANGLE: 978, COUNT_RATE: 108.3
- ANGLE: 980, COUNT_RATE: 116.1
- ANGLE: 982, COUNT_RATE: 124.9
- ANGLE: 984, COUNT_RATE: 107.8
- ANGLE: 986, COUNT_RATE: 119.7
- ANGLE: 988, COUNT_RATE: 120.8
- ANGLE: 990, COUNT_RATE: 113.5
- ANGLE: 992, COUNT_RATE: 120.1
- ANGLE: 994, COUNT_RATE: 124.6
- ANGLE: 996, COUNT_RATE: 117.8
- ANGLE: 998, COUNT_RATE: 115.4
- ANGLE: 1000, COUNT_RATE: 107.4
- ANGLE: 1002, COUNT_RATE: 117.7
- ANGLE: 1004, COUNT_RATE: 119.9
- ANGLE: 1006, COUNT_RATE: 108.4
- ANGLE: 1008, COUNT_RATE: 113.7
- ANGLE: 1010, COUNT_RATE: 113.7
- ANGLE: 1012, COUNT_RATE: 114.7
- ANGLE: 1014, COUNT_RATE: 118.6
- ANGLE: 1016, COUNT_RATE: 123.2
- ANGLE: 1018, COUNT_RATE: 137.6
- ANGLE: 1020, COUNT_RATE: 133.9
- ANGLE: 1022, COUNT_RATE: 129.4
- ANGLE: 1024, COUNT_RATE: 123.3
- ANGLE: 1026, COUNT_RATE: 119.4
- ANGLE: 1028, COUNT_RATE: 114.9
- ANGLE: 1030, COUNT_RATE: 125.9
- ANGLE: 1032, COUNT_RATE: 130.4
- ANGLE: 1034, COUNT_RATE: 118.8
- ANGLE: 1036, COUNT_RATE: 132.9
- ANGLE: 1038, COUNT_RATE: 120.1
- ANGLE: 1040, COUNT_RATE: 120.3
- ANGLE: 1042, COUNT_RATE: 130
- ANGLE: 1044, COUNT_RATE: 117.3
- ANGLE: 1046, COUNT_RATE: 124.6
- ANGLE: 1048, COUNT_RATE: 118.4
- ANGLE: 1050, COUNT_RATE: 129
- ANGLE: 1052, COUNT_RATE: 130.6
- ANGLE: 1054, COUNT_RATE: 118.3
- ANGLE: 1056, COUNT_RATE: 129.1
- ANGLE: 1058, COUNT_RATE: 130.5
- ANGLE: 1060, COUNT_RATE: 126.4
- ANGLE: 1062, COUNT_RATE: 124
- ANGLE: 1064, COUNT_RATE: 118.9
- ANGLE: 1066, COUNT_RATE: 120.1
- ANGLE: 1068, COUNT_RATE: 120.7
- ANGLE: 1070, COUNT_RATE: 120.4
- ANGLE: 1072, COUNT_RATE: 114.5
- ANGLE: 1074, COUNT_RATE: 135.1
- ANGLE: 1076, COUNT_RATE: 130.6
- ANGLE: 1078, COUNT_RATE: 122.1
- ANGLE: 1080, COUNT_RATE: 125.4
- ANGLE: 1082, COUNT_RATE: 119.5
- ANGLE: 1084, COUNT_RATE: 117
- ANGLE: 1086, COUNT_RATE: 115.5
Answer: 116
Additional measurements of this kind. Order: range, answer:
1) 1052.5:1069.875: 124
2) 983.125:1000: 117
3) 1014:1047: 125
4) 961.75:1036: 119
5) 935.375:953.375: 114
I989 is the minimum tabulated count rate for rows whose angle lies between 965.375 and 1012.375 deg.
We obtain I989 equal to 107.4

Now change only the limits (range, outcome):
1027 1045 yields 114.9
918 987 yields 106.3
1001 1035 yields 108.4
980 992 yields 107.8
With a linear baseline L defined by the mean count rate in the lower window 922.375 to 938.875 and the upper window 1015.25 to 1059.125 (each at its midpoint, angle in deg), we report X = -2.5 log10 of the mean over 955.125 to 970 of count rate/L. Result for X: 0.10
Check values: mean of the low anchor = 127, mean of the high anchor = 125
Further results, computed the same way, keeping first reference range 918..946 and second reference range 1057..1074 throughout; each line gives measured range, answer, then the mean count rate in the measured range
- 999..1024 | 0.03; 120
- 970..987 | 0.08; 115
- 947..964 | 0.11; 112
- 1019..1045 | -0.01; 124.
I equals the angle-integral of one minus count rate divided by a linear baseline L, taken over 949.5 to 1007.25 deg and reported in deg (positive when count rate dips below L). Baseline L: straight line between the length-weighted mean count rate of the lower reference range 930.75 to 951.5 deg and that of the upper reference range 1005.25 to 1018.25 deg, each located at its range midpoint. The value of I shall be 1.2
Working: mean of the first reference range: 118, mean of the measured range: 115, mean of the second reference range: 118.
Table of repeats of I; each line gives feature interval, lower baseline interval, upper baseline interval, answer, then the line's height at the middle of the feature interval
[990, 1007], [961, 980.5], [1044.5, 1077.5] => 0.3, 118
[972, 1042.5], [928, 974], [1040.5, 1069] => 0.7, 121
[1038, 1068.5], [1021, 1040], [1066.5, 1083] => -0.1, 124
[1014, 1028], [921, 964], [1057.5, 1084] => -0.5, 121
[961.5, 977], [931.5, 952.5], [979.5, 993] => 0.1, 117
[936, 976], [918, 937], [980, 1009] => 3.1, 124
